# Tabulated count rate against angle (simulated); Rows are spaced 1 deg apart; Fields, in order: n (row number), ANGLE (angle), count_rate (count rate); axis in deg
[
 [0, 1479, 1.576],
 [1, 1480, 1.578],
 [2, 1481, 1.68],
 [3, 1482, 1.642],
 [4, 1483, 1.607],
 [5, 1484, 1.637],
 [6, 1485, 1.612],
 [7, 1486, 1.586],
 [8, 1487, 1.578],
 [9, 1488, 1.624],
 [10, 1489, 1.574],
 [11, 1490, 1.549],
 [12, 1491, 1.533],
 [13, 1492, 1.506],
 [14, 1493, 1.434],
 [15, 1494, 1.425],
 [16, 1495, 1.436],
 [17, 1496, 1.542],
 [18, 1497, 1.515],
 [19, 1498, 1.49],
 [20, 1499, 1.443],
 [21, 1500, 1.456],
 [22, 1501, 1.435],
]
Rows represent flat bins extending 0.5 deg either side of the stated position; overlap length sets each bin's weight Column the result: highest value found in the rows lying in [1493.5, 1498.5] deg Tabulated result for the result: 1.542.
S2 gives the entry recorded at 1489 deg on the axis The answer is 1.574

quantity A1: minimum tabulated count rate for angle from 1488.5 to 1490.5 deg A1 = 1.549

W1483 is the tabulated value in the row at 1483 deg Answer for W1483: 1.607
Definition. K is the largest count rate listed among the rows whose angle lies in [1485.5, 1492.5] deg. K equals 1.624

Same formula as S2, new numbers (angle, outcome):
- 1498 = 1.49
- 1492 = 1.506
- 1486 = 1.586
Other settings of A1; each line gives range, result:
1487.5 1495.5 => 1.425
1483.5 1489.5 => 1.574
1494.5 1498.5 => 1.436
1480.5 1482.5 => 1.642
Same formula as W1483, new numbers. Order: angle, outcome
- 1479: 1.576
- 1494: 1.425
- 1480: 1.578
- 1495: 1.436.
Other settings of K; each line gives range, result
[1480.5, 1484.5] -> 1.68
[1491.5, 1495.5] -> 1.506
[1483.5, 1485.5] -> 1.637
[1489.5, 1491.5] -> 1.549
